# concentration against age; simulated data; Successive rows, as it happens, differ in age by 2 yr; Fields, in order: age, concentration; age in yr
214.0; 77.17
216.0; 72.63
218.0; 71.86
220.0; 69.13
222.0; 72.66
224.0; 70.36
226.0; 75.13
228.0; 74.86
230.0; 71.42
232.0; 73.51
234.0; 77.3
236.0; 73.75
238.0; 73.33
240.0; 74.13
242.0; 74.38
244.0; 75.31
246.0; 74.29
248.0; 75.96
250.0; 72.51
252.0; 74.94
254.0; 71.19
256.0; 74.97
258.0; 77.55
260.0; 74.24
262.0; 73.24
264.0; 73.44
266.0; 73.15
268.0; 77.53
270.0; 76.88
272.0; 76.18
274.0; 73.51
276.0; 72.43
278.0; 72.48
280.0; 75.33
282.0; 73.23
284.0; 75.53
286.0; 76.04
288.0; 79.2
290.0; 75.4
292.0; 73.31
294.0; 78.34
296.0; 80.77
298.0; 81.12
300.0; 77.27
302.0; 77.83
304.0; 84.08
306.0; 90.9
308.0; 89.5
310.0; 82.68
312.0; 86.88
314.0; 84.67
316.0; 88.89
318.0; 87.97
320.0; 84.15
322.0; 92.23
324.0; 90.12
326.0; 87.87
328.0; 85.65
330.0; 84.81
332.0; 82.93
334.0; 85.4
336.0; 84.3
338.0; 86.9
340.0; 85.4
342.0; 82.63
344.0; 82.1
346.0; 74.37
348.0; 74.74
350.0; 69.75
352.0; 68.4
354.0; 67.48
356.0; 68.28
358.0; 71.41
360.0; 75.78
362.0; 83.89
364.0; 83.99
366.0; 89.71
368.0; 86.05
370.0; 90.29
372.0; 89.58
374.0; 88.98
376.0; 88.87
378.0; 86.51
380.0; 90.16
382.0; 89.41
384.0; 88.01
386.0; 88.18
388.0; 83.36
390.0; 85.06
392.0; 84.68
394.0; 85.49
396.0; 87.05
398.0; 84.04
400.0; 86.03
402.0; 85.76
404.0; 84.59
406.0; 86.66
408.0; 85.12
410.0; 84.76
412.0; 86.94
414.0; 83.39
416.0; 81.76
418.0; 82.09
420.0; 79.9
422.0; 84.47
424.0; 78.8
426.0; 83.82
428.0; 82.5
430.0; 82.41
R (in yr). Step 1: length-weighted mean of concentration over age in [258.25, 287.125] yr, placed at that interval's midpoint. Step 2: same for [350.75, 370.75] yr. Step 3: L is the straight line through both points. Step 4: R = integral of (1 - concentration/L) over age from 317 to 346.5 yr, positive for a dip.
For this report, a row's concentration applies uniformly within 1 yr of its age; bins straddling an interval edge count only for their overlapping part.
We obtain -3.2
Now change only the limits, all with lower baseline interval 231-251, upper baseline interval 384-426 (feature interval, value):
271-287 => 0.51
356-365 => 0.46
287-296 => 0.06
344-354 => 1.07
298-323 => -2.13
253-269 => 0.27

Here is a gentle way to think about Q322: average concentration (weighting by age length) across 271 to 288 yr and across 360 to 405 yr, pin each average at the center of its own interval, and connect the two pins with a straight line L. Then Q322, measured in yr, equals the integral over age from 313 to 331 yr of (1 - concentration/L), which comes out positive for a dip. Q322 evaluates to -1.77 yr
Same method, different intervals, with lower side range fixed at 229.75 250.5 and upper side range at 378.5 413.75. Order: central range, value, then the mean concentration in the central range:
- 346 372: 1.7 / 77.8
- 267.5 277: 0.2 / 75.2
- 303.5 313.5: -0.9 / 86.8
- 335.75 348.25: 0.0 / 81.7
